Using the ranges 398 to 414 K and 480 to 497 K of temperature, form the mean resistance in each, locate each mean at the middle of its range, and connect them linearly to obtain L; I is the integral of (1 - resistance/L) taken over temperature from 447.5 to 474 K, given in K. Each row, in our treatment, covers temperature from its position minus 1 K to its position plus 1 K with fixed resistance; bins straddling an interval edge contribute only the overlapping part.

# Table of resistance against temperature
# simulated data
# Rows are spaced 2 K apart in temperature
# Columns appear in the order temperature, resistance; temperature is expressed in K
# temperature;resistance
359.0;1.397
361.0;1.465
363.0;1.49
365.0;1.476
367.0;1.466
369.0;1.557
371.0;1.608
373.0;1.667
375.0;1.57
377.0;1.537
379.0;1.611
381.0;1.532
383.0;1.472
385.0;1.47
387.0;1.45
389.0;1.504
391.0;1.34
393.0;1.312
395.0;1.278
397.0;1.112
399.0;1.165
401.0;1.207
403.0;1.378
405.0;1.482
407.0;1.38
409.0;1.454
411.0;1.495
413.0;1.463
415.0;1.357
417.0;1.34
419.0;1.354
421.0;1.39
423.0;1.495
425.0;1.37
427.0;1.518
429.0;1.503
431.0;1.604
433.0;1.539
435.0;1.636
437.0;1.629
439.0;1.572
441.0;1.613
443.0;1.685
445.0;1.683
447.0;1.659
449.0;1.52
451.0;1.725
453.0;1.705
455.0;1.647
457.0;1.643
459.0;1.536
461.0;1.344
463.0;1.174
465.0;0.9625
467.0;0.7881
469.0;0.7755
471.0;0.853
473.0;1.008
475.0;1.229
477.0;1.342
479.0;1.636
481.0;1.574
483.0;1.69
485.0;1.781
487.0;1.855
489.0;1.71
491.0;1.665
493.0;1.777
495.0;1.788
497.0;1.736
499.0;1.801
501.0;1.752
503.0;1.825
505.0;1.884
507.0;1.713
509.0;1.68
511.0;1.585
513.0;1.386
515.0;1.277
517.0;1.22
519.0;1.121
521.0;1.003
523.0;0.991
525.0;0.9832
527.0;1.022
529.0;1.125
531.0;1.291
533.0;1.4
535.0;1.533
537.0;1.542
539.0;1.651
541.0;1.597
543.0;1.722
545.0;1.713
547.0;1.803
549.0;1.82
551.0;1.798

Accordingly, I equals 5.2 K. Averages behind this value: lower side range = 1.38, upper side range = 1.73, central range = 1.29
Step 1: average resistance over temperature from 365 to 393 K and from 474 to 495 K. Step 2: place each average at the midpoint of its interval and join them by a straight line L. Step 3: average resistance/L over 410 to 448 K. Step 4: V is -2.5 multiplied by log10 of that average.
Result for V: 0.03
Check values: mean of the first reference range 1.51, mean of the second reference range 1.63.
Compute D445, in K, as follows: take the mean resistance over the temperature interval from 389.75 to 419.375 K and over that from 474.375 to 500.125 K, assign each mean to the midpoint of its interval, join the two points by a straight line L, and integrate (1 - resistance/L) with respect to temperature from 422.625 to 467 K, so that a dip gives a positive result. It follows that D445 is -0.7 K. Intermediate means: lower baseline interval 1.34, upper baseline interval 1.67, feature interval 1.52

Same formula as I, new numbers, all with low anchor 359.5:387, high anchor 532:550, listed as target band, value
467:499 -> 2.4 K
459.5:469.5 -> 3.4 K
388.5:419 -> 3.9 K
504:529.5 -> 4.9 K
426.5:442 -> -0.1 K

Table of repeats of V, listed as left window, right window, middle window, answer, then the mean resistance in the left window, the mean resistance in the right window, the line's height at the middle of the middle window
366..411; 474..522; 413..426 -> 0.07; 1.44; 1.58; 1.48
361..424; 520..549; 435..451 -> -0.15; 1.43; 1.4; 1.42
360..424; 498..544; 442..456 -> -0.16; 1.43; 1.44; 1.44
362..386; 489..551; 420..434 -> 0.03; 1.54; 1.52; 1.53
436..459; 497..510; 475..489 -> 0.07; 1.64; 1.77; 1.72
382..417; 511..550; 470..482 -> 0.09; 1.37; 1.38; 1.38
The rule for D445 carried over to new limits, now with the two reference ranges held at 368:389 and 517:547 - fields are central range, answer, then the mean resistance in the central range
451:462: -1.09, 1.59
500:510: -2.81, 1.77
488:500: -3.01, 1.75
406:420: 0.88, 1.41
